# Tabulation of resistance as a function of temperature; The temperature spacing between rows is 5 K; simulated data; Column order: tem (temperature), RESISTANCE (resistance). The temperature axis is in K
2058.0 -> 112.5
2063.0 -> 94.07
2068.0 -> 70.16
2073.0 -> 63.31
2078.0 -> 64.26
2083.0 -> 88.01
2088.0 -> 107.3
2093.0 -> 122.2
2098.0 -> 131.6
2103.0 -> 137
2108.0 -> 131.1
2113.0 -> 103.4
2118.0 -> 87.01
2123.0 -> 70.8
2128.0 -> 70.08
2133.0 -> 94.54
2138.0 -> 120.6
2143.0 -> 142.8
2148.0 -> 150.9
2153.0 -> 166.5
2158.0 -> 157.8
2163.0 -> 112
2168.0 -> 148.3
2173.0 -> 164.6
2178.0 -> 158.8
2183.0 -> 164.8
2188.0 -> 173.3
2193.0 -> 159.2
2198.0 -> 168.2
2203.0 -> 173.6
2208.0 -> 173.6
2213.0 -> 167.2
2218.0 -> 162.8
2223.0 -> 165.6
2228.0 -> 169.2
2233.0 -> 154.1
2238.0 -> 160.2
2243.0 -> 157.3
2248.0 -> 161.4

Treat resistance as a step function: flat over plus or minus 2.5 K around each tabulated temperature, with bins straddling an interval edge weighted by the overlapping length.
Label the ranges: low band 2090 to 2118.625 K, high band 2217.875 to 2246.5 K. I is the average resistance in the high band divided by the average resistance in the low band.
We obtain 1.34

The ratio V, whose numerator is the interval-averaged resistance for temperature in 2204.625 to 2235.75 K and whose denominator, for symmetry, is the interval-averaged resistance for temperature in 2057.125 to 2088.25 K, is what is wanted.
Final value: 2.00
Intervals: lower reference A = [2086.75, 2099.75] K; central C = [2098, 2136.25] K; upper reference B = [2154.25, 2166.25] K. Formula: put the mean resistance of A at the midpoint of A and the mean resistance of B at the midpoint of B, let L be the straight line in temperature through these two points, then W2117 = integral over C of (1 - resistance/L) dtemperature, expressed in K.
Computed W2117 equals 7.6 K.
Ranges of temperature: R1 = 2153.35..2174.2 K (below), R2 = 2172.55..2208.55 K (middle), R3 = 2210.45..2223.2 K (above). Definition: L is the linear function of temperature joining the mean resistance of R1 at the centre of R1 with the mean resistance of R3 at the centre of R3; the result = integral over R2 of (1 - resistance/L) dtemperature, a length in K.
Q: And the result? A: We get -2.5 K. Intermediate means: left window 147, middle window 167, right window 165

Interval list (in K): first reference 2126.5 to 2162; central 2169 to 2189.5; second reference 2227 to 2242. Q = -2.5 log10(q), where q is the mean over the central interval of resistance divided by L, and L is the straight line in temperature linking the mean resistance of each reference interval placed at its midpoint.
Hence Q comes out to -0.157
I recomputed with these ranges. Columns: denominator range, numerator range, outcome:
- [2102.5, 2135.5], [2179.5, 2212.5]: 1.74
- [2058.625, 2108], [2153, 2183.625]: 1.52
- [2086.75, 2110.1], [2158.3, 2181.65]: 1.17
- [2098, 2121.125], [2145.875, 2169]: 1.27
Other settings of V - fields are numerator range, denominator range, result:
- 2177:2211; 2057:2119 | 1.66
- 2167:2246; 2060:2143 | 1.66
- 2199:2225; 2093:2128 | 1.56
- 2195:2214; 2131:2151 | 1.32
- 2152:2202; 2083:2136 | 1.50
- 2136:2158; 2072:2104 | 1.44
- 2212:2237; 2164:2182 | 1.06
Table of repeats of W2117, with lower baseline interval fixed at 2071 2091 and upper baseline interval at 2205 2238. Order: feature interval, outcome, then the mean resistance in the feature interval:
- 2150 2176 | -3.9 K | 150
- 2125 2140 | 2.6 K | 93.4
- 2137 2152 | -2.9 K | 143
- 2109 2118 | -0.2 K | 103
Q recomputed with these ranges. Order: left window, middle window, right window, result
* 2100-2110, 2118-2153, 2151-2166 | 0.26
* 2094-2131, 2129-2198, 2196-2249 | -0.10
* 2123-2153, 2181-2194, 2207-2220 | -0.12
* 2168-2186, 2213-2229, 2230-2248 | -0.05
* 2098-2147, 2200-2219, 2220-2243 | -0.13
